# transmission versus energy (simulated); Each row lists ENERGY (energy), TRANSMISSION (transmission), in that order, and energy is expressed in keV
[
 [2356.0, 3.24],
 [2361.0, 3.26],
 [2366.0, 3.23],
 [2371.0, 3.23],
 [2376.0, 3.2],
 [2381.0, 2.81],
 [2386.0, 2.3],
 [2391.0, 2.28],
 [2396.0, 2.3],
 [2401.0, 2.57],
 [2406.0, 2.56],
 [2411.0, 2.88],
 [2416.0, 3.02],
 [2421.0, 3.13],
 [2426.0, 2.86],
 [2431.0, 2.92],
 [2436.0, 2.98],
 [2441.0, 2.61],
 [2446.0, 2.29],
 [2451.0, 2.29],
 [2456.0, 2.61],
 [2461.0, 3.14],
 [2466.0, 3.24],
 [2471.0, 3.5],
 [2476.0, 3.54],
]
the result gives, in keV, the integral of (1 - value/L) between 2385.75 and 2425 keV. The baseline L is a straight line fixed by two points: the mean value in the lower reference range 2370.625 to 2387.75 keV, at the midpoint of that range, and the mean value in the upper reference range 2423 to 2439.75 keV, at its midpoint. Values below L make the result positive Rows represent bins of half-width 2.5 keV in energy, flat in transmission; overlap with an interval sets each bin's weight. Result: 3.1 keV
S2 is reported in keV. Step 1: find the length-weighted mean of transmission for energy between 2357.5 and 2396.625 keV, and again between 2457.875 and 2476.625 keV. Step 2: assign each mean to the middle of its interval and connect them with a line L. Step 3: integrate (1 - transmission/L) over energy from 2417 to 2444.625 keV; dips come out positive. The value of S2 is 2.17 keV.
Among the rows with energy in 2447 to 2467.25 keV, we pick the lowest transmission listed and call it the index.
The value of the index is 2.29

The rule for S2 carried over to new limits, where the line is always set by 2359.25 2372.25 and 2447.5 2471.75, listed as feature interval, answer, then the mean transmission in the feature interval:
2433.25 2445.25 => 1.0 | 2.72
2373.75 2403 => 5.4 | 2.57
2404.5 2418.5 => 1.0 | 2.84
